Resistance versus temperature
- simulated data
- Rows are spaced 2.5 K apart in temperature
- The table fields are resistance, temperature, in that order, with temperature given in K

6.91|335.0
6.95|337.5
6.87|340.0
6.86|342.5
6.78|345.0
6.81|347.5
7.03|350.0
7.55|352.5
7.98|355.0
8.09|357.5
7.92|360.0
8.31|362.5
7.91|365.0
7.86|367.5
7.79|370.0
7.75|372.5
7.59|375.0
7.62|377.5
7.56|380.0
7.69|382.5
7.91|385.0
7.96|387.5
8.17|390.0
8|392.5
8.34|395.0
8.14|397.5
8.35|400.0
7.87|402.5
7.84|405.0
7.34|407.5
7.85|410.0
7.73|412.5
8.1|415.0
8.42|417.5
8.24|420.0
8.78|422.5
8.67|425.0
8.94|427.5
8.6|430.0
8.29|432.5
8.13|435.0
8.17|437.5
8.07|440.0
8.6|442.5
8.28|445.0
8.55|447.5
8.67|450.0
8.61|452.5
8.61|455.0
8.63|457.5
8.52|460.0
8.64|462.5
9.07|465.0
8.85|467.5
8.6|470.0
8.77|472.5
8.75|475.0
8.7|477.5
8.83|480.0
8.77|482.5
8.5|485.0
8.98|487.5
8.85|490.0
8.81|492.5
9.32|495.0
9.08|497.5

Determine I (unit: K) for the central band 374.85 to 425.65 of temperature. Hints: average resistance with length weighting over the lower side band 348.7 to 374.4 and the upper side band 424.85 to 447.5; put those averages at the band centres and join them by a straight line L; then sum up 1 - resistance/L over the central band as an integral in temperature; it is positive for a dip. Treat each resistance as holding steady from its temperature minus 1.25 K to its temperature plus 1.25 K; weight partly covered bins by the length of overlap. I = 0.7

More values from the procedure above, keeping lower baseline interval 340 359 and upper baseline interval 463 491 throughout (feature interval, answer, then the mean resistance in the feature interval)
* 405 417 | 0.30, 7.81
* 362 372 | -0.59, 7.93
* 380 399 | -0.61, 8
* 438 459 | -0.11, 8.49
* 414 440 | -0.72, 8.42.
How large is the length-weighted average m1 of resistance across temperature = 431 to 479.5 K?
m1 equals 8.56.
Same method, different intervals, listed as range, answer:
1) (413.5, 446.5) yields 8.4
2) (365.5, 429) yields 8.02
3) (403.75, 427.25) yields 8.14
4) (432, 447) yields 8.27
